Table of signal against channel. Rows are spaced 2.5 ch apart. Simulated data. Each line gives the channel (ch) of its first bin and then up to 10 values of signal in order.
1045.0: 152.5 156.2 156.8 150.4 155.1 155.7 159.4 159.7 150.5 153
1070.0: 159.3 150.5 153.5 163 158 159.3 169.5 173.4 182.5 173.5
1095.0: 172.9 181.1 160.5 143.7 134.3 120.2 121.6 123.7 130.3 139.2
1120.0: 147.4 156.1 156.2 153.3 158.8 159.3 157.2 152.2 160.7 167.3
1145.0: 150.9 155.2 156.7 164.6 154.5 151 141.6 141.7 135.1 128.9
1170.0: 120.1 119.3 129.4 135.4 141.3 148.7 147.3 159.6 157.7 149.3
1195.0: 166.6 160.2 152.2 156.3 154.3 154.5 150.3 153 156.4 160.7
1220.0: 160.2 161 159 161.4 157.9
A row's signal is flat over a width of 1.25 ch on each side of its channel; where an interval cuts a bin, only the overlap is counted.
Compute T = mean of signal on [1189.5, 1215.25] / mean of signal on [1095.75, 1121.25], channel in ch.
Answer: 1.1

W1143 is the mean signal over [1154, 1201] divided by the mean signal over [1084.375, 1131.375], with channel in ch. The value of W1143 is 0.9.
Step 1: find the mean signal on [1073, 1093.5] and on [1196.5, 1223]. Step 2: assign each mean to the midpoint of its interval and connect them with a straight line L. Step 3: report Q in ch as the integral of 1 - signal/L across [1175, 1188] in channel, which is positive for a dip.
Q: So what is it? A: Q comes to 1.2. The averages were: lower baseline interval 166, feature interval 144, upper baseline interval 156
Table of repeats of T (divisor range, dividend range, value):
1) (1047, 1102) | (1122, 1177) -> 0.92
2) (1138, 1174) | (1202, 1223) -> 1.07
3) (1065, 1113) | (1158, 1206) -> 0.93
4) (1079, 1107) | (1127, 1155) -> 0.97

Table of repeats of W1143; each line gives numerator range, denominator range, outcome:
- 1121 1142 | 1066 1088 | 0.99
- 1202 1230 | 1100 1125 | 1.14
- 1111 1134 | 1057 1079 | 0.94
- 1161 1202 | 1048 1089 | 0.91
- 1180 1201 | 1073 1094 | 0.93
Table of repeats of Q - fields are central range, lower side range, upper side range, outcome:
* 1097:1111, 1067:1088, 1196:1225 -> 1.5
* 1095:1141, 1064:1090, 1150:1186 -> 0.9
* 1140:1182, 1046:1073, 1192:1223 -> 3.3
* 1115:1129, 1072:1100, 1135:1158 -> 1.1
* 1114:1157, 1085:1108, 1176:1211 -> 1.1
